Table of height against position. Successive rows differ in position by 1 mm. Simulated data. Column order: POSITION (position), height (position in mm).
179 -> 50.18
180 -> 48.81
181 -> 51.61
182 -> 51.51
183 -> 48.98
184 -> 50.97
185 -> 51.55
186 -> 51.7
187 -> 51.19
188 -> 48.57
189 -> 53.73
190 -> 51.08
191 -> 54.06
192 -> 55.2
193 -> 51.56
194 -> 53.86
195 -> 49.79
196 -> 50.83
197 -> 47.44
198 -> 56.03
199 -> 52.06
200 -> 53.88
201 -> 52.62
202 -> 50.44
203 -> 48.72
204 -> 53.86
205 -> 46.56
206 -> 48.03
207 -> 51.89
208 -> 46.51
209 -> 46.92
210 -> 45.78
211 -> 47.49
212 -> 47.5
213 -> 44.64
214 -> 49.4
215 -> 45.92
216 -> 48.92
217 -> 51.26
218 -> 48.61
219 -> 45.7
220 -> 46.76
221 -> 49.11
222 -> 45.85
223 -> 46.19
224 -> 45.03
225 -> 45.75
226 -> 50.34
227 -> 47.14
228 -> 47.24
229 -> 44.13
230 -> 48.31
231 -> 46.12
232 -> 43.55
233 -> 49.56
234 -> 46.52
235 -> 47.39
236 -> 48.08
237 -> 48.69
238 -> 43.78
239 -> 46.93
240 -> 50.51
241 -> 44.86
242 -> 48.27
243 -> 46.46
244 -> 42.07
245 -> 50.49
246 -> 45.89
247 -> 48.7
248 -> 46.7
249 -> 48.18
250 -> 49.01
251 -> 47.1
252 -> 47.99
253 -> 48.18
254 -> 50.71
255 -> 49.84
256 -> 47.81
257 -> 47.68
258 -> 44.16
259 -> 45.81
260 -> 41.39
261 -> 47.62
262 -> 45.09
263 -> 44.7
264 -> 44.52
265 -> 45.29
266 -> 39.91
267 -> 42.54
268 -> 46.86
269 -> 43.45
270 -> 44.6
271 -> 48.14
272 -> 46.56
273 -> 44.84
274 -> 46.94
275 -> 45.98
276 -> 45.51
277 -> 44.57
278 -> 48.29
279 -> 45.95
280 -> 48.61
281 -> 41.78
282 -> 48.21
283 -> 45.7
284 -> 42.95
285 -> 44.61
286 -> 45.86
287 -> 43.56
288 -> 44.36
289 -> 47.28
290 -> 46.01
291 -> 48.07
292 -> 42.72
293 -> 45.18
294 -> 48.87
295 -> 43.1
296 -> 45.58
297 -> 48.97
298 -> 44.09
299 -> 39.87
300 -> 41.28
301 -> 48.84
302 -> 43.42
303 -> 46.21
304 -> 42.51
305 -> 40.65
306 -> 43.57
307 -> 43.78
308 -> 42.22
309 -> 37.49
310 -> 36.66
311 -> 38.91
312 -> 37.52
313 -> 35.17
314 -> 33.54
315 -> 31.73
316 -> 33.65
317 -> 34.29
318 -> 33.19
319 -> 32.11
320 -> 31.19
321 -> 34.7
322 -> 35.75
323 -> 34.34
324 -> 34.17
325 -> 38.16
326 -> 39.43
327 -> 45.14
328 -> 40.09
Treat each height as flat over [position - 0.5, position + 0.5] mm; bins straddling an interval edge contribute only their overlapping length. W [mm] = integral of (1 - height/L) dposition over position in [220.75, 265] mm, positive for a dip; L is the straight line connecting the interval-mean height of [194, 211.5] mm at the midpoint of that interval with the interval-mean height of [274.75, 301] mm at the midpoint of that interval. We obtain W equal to 0.9 mm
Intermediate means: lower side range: 50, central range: 46.9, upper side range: 45.3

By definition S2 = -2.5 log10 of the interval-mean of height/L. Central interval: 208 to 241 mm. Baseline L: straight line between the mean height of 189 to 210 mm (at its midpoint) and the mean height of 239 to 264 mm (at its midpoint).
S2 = 0.044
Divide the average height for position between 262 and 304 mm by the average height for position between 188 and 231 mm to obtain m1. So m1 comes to 0.92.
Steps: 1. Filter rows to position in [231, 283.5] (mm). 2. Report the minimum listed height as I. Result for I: 39.91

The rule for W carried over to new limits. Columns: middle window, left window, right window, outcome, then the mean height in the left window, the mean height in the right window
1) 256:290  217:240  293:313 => -0.7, 47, 42.7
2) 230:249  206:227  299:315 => -0.5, 47.5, 40.5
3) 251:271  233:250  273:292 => 0.3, 47.2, 45.7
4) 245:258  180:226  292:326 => -0.9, 49.7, 39.5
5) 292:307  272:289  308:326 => -1.6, 45.6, 35.2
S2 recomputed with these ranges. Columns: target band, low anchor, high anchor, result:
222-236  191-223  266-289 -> 0.03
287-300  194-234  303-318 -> -0.13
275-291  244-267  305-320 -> -0.10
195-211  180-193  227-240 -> 0.00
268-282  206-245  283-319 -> -0.06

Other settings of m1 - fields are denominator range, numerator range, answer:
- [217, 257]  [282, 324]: 0.87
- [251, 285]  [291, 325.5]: 0.86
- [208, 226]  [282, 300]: 0.96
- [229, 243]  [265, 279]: 0.96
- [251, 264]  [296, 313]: 0.90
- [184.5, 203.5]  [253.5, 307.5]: 0.87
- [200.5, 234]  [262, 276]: 0.94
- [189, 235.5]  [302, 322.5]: 0.77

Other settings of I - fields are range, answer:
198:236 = 43.55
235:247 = 42.07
